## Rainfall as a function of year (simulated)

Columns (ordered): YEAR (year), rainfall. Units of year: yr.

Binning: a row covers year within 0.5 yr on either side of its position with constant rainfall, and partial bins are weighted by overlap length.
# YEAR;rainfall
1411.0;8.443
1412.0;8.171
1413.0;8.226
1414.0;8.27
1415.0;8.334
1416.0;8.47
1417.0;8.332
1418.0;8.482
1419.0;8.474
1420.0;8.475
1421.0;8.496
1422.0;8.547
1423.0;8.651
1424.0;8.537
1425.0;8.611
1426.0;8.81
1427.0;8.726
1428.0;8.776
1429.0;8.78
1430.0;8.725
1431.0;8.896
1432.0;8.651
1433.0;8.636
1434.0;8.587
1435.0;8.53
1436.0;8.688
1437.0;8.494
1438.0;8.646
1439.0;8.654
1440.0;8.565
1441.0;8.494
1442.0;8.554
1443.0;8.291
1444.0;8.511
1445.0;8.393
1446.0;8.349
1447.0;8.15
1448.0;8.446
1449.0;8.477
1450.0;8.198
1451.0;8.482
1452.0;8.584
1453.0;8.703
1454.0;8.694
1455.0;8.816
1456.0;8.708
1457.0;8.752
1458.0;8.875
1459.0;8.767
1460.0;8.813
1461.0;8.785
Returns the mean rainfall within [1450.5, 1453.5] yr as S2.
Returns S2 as 8.59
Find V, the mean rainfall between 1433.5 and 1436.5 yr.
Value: 8.6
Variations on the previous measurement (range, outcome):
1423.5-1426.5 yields 8.65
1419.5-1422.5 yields 8.51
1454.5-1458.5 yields 8.79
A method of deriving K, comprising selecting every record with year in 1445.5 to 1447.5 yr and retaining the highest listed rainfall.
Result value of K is 8.349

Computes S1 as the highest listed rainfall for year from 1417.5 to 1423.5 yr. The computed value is 8.651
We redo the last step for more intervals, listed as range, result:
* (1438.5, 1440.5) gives 8.654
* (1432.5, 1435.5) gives 8.636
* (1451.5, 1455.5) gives 8.816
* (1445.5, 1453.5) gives 8.703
